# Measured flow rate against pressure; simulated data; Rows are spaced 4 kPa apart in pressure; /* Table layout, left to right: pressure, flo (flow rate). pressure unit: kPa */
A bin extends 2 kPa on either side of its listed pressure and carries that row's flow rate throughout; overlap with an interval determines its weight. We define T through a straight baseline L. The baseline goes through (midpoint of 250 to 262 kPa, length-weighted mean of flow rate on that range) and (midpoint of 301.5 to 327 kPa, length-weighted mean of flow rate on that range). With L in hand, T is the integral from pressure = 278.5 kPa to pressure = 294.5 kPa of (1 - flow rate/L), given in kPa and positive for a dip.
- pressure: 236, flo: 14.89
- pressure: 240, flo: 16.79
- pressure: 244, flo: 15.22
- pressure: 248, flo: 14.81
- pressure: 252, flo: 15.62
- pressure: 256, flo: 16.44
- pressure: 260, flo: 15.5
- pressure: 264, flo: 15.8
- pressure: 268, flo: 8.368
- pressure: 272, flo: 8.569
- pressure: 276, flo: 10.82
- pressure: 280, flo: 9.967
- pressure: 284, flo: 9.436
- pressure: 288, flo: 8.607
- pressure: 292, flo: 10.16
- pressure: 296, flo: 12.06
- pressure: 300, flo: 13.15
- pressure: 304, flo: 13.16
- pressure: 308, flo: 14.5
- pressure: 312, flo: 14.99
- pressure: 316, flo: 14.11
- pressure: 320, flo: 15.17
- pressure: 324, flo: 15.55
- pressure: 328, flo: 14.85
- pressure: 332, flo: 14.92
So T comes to 5.9 kPa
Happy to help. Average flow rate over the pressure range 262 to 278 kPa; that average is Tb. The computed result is 10.9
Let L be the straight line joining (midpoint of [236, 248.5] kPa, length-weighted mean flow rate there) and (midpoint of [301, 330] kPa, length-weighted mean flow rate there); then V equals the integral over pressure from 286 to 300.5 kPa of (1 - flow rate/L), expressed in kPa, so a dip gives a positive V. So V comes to 4.0 kPa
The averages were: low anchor 15.6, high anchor 14.6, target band 10.8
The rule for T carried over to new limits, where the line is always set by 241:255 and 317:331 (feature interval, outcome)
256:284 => 6.6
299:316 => 1.3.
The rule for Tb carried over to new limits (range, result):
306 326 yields 14.9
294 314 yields 13.6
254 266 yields 15.9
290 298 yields 11.1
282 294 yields 9.4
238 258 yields 15.8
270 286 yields 9.7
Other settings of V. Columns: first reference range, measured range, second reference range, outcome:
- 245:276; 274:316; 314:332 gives 7.35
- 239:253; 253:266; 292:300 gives -1.21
